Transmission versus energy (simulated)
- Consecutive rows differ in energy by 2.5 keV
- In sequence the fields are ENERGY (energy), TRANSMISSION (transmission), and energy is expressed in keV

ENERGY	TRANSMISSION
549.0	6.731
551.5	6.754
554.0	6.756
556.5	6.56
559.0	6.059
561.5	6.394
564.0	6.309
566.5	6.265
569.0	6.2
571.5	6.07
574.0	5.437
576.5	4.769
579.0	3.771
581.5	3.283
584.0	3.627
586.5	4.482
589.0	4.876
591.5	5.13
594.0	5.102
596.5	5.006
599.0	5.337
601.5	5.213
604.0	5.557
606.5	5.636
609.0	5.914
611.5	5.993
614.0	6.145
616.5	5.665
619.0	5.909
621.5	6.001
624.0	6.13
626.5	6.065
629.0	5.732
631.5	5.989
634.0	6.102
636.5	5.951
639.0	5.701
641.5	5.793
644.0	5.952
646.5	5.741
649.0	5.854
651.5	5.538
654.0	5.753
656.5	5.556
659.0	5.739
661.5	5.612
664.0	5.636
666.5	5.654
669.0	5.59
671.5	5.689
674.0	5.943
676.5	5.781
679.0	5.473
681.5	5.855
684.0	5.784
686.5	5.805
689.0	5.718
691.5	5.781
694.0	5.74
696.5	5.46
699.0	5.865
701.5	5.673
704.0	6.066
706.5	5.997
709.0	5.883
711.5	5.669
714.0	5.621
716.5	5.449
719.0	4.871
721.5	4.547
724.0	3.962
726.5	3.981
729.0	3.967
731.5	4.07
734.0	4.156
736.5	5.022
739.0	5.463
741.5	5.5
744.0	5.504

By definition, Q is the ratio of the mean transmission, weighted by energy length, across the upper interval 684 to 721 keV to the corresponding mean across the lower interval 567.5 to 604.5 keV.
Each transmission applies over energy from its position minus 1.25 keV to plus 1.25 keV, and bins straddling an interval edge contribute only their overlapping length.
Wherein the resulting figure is 1.2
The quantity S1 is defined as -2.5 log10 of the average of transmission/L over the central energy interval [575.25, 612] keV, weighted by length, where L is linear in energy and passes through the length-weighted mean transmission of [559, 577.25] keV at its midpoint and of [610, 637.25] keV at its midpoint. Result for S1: 0.22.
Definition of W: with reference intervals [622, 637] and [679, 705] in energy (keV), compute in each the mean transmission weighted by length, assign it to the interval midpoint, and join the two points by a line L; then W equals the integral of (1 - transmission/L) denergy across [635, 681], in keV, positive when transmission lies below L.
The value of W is 1.3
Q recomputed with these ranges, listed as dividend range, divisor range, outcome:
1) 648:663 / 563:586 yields 1.12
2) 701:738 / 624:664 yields 0.86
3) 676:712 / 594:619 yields 1.03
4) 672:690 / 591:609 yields 1.08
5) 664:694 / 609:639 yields 0.96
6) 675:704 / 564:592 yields 1.16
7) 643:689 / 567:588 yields 1.20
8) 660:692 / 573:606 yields 1.20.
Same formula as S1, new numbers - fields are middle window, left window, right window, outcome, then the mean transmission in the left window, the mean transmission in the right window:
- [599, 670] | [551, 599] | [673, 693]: -0.04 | 5.39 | 5.76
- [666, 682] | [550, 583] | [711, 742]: -0.13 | 5.73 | 4.75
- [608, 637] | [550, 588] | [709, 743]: -0.13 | 5.52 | 4.84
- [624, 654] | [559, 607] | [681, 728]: -0.11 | 5.2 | 5.45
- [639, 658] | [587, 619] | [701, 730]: -0.08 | 5.46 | 5.14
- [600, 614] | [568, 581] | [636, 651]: -0.05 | 5.12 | 5.81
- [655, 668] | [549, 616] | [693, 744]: -0.07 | 5.51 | 5.15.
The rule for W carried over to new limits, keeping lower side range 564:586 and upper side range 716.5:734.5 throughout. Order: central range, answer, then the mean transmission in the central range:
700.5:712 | -3.9 keV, 5.87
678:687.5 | -2.6 keV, 5.73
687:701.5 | -4.1 keV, 5.71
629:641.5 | -3.1 keV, 5.9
